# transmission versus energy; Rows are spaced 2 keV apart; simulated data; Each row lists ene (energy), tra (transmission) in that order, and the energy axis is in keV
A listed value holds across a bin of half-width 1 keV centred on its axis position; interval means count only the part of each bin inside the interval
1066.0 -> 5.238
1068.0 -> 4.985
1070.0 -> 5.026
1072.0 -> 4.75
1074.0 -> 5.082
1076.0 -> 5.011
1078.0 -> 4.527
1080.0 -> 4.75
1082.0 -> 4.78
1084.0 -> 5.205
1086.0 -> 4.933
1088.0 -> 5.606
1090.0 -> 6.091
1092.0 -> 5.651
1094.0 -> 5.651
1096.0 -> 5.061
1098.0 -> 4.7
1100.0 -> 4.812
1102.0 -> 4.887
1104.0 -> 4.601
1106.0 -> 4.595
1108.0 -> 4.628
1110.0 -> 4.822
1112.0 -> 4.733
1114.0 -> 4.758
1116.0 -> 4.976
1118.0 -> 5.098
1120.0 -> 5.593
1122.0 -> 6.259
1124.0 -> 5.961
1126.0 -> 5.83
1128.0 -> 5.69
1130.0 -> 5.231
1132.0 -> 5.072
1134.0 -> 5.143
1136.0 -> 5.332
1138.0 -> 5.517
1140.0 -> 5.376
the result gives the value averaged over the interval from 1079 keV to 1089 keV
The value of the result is 5.05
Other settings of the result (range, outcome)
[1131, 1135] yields 5.11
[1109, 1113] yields 4.78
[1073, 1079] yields 4.87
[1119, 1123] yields 5.93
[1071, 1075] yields 4.92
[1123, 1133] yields 5.56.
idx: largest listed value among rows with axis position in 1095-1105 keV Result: 5.061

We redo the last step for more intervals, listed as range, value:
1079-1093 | 6.091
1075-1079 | 5.011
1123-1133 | 5.961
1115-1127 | 6.259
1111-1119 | 5.098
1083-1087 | 5.205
